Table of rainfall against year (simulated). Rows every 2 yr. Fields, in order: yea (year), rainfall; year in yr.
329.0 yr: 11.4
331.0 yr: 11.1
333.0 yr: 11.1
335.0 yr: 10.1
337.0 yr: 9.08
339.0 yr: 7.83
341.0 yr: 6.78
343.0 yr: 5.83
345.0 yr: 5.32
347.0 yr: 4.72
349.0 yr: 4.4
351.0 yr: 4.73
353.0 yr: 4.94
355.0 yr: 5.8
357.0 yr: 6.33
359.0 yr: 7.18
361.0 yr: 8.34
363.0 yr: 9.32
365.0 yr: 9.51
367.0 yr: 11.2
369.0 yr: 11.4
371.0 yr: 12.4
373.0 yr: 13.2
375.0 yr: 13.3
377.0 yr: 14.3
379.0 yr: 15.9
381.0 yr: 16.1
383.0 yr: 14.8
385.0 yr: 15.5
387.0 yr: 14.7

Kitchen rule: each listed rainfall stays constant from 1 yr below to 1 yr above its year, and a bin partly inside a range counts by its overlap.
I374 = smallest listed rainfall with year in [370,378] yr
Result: 12.4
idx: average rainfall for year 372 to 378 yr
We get 13.6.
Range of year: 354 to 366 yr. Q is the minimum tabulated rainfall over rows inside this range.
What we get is 5.8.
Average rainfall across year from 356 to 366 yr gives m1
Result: 8.14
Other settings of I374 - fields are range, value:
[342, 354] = 4.4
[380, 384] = 14.8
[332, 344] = 5.83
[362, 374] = 9.32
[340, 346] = 5.32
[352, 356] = 4.94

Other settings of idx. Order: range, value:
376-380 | 15.1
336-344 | 7.38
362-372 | 10.8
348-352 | 4.57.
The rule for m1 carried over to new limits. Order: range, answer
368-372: 11.9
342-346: 5.58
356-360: 6.75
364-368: 10.4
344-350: 4.81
